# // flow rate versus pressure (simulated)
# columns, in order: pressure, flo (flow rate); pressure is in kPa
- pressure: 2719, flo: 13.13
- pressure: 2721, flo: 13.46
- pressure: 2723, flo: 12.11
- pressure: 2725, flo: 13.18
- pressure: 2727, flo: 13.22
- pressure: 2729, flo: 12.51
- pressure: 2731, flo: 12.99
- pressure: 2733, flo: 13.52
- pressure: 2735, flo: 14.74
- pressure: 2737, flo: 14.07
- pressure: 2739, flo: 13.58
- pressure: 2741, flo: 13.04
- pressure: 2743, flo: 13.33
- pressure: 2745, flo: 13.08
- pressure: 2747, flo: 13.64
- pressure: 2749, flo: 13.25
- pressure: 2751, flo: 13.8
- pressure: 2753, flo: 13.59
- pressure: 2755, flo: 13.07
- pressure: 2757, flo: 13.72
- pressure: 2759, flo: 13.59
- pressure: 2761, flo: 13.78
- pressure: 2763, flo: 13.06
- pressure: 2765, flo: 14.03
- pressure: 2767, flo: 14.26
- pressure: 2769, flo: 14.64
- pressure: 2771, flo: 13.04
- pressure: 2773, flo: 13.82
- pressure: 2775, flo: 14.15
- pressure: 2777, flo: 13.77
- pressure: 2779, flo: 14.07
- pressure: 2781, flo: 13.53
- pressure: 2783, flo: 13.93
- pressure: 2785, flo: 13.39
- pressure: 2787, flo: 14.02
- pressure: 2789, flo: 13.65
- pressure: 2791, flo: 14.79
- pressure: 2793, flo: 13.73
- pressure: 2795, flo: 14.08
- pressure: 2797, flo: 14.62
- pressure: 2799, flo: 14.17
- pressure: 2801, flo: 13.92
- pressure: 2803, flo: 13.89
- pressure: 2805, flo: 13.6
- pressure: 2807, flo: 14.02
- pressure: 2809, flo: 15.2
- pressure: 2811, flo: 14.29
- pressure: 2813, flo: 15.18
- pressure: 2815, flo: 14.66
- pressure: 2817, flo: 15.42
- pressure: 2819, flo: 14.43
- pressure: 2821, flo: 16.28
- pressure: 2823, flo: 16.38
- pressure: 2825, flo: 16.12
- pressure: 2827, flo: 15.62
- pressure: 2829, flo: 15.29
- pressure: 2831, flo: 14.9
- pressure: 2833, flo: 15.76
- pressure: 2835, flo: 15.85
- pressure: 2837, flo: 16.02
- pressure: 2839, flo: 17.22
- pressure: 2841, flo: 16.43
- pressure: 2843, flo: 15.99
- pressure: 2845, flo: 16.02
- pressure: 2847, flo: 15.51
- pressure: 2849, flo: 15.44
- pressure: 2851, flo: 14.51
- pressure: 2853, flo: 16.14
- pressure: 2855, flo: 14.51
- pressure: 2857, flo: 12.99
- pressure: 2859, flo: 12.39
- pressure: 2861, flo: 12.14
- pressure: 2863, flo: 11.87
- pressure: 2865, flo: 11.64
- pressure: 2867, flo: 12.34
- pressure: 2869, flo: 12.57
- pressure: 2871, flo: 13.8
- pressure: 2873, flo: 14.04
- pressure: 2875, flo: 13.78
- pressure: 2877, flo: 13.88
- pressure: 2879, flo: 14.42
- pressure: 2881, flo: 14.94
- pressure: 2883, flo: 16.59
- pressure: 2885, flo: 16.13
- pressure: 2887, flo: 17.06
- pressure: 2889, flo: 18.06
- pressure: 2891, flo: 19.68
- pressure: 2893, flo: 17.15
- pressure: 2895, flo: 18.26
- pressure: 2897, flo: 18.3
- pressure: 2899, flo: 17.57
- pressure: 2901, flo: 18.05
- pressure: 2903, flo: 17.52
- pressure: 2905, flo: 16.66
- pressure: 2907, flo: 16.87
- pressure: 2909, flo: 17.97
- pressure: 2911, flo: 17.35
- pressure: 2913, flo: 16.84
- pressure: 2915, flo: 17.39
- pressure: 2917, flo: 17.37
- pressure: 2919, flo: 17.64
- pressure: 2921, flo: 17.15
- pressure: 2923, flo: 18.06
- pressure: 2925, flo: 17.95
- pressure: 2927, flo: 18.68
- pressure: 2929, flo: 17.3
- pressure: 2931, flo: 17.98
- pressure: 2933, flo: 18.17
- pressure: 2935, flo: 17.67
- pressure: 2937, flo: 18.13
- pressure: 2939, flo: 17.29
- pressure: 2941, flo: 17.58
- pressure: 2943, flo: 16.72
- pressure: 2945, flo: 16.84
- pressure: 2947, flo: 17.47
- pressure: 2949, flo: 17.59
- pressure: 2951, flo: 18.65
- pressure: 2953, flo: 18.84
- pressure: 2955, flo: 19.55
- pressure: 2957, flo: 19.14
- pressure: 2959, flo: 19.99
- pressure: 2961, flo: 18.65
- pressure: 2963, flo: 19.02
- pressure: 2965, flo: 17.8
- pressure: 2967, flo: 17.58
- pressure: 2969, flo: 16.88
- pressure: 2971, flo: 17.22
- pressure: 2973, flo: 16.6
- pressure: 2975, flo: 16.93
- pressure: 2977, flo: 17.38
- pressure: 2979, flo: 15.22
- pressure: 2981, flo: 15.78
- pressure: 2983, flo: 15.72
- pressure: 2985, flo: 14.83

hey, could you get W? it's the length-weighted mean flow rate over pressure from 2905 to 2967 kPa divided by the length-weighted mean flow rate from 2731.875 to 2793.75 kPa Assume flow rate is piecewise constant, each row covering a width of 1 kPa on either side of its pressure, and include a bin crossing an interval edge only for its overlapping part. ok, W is 1.3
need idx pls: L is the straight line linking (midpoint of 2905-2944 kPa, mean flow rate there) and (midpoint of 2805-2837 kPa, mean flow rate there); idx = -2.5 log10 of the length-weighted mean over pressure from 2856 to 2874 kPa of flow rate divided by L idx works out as 0.27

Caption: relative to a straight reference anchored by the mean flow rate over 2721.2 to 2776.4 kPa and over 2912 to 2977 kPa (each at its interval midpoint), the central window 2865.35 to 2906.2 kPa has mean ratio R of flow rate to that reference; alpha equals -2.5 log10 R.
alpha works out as 0.04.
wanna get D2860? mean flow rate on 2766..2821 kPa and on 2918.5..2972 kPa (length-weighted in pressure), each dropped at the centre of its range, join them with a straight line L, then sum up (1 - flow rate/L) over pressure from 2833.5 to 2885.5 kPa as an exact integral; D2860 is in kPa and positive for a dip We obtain 4.3 kPa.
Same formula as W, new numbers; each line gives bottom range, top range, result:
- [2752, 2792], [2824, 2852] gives 1.14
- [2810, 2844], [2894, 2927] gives 1.13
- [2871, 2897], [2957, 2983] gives 1.08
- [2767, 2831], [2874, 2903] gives 1.16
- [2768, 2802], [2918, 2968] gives 1.29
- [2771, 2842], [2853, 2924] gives 1.07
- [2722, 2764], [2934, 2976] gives 1.34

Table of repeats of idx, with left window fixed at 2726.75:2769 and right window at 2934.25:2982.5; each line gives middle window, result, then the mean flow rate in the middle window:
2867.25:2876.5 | 0.19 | 13.5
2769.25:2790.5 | 0.03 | 13.8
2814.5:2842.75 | -0.04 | 15.8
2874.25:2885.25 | 0.09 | 14.9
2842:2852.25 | 0.00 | 15.5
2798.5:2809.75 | 0.04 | 14.1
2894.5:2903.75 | -0.09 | 17.9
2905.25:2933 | -0.04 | 17.6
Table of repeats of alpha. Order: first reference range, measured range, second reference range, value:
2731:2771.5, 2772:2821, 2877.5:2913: 0.04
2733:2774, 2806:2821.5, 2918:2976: 0.01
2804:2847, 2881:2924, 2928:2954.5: -0.03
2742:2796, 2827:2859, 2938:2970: 0.00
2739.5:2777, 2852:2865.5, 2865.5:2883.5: 0.06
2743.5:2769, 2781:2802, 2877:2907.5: 0.04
